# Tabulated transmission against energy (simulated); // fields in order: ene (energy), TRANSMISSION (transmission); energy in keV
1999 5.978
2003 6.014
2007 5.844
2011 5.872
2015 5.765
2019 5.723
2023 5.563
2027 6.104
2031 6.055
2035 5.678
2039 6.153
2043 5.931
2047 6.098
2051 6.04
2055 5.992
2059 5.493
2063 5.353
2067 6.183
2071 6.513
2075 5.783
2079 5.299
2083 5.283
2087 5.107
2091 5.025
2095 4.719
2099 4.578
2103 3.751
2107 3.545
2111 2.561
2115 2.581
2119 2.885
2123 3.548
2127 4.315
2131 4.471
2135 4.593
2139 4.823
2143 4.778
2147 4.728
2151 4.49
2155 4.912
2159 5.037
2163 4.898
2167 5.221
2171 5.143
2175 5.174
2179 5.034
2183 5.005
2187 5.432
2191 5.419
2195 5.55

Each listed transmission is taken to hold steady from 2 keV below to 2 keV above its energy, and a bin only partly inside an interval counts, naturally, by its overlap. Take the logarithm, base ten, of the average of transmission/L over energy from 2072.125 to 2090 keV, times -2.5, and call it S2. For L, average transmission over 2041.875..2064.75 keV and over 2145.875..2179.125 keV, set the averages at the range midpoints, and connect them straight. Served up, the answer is 0.04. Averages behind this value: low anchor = 5.82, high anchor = 4.96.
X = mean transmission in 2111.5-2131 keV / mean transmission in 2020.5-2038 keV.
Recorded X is 0.58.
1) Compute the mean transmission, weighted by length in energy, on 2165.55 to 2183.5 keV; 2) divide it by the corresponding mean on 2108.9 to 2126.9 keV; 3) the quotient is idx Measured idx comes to 1.68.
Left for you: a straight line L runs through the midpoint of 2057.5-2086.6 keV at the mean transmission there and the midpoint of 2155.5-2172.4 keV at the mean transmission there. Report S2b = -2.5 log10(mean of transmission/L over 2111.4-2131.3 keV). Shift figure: 0.488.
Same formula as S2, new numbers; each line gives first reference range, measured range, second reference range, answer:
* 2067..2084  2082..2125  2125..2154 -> 0.33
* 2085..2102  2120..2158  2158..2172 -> 0.11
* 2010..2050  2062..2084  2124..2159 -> -0.07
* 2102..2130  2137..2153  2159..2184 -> -0.11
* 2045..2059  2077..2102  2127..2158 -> 0.10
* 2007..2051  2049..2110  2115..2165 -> 0.01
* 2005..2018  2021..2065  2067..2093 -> -0.03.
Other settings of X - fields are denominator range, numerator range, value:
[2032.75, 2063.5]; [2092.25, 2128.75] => 0.62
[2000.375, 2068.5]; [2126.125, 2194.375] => 0.84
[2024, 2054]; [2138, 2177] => 0.82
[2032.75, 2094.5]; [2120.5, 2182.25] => 0.83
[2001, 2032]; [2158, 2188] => 0.87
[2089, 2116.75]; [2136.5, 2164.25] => 1.25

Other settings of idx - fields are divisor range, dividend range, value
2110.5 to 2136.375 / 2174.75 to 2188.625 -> 1.43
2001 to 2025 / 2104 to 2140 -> 0.63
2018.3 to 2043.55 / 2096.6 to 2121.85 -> 0.57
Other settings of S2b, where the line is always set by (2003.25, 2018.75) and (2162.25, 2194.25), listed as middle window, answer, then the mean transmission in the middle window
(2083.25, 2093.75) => 0.094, 5.08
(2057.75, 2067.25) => 0.008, 5.6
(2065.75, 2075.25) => -0.114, 6.23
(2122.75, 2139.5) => 0.219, 4.39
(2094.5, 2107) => 0.297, 4.18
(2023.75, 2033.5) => -0.041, 5.99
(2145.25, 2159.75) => 0.112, 4.77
